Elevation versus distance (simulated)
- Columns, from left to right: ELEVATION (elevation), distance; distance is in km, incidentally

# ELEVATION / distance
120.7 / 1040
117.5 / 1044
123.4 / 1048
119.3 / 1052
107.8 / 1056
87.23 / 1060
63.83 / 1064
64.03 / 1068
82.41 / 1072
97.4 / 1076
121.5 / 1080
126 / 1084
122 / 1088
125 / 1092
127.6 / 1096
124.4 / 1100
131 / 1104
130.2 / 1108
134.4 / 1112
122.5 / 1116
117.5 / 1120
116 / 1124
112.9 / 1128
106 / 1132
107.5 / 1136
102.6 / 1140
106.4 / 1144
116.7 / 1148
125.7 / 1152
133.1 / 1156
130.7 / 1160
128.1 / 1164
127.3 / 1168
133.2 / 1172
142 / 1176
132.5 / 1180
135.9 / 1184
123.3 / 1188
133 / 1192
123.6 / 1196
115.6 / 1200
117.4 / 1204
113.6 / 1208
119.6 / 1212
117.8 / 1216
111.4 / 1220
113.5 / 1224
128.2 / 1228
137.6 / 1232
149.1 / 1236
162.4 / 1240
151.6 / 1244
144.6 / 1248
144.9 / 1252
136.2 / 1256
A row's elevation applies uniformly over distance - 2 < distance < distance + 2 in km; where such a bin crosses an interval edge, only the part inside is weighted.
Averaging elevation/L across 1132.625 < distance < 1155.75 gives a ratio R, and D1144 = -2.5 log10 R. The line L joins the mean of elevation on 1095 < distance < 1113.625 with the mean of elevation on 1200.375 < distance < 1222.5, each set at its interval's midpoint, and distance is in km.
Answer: 0.10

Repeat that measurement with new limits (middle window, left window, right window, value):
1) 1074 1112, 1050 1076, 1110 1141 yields -0.214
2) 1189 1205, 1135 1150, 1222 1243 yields 0.034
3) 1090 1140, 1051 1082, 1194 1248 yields -0.169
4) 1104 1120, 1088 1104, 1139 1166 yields -0.028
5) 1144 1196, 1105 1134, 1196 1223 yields -0.096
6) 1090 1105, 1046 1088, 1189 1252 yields -0.192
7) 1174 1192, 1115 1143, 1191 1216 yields -0.138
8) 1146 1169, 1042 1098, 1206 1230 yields -0.128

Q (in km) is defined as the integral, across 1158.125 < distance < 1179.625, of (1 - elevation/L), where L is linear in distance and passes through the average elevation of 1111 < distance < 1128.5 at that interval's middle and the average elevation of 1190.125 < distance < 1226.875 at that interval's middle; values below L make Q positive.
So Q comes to -2.3 km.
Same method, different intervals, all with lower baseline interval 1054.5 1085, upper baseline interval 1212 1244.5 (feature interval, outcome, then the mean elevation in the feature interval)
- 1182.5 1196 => -0.8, 129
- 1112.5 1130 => -2.2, 119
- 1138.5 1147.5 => 0.3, 107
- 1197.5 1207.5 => 0.7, 116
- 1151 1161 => -1.4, 130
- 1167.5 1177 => -1.3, 134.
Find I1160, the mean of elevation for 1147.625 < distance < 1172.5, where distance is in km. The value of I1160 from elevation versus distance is 128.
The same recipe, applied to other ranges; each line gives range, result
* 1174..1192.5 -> 133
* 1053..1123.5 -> 111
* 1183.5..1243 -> 127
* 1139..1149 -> 108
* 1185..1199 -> 127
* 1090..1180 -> 123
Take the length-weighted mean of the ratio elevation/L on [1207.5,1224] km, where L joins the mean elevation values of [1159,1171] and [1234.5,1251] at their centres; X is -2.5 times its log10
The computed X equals 0.24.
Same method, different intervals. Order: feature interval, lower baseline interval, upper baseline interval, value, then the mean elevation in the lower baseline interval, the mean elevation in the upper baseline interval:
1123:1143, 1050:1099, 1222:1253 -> 0.09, 104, 141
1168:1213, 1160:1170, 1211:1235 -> -0.01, 128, 123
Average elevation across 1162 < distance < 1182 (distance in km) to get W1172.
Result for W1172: 133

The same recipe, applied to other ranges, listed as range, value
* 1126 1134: 109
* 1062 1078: 76.9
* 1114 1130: 117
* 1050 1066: 94.5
